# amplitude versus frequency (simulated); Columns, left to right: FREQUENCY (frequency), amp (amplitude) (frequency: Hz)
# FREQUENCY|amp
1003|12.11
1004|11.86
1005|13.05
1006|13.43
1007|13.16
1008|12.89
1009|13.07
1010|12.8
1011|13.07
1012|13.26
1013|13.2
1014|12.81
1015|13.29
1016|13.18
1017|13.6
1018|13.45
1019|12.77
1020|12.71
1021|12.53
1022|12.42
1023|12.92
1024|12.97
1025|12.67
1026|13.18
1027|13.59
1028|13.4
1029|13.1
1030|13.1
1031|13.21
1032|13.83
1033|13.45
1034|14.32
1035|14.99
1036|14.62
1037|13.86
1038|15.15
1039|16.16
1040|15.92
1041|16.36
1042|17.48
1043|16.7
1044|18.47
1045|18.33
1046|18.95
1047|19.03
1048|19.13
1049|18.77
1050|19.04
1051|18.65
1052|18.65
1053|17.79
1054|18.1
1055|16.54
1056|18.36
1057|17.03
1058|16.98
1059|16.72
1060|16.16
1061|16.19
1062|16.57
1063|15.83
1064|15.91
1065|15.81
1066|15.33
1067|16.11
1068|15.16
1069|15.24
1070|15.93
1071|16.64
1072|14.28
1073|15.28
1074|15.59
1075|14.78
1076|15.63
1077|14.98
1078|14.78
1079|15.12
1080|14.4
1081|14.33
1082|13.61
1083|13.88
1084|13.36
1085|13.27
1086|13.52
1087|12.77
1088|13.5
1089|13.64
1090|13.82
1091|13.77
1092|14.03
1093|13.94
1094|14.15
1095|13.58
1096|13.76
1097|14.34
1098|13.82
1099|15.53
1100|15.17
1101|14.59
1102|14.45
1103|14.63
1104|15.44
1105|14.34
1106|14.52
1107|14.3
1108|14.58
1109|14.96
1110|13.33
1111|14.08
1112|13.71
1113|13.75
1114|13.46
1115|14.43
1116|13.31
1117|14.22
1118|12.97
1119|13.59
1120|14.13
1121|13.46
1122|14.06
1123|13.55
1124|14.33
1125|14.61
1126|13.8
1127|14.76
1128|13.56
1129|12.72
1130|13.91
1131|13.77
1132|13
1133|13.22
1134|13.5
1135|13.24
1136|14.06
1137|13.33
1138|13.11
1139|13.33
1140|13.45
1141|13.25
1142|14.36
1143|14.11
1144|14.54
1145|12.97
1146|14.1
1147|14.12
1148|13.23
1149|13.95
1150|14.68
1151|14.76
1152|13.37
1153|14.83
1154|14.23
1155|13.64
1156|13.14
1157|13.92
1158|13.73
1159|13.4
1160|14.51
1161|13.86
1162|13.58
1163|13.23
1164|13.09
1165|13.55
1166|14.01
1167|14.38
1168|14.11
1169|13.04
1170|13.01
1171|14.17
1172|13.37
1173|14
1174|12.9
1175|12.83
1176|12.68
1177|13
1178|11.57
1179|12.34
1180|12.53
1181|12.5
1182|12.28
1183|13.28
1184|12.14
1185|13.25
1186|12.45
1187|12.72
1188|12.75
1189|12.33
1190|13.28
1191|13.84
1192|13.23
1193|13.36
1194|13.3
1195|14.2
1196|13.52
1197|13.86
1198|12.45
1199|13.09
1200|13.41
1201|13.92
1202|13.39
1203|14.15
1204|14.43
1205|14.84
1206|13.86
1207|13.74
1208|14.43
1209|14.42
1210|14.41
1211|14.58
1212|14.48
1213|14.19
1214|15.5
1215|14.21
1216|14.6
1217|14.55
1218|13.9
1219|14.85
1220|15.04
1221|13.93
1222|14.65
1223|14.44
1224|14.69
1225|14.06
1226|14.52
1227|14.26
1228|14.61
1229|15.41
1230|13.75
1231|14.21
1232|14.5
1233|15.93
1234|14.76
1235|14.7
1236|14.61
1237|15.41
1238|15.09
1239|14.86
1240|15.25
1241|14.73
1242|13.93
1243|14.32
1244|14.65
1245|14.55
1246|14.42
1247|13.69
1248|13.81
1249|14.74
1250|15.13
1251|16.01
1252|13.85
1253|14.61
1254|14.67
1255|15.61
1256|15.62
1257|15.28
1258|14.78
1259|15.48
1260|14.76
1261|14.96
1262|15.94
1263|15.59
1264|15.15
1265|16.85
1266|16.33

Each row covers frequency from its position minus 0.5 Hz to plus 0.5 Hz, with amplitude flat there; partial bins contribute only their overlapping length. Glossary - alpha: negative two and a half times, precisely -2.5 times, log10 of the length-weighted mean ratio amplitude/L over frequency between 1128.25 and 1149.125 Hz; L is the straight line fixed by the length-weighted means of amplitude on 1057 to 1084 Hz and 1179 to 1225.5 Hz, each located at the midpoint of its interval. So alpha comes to 0.08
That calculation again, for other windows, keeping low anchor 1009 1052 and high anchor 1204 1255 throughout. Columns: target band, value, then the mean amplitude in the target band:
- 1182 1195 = 0.127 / 13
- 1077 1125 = 0.049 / 14.1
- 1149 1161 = 0.049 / 14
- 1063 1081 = -0.042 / 15.3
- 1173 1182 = 0.162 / 12.6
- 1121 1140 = 0.080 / 13.6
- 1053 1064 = -0.143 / 16.8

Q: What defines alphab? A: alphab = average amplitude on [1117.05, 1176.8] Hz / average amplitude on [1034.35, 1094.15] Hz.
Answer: 0.87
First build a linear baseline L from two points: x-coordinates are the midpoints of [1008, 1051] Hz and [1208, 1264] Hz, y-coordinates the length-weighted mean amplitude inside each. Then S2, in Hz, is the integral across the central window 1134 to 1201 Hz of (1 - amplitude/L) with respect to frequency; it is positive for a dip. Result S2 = 5.8 Hz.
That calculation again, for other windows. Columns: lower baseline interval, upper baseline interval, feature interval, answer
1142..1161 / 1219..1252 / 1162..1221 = 3.0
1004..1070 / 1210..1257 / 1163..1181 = 2.0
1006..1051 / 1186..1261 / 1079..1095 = 0.8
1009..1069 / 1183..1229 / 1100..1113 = 0.3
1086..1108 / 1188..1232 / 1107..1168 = 1.5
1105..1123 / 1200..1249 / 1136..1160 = 0.5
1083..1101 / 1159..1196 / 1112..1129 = -0.2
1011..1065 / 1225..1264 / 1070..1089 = 1.0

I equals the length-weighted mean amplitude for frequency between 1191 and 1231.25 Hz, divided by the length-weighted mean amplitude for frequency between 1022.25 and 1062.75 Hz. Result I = 0.89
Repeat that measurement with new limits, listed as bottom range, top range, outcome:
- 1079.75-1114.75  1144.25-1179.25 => 0.97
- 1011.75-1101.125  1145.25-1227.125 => 0.91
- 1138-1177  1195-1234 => 1.04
